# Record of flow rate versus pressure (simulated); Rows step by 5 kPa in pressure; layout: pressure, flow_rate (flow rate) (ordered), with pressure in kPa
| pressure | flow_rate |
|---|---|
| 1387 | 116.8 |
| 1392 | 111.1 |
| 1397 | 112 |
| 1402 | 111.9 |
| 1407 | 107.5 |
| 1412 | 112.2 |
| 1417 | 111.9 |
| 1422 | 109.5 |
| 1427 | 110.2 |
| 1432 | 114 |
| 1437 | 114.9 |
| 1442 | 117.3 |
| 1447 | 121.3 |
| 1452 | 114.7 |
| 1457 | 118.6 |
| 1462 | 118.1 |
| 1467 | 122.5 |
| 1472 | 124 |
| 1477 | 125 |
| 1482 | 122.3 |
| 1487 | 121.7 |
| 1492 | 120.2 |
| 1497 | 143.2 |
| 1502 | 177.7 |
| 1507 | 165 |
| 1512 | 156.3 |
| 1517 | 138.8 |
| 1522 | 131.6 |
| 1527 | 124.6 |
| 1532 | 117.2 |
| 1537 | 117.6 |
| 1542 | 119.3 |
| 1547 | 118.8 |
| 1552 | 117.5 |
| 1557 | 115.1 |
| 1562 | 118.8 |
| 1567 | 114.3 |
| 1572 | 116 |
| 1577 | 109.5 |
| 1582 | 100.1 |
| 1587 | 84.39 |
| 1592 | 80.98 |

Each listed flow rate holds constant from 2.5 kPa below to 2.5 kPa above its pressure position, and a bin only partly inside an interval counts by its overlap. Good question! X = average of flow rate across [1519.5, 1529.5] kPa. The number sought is 128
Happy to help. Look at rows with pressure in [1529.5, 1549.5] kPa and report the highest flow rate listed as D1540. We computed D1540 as 119.3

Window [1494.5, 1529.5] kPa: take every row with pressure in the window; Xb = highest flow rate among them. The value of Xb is 177.7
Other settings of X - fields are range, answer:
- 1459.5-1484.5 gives 122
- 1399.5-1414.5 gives 111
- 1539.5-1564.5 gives 118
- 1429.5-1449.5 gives 117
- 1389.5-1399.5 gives 112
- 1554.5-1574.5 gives 116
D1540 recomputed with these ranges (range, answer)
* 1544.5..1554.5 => 118.8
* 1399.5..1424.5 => 112.2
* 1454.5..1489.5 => 125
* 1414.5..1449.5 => 121.3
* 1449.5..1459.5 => 118.6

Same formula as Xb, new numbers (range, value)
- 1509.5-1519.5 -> 156.3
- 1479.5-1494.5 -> 122.3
